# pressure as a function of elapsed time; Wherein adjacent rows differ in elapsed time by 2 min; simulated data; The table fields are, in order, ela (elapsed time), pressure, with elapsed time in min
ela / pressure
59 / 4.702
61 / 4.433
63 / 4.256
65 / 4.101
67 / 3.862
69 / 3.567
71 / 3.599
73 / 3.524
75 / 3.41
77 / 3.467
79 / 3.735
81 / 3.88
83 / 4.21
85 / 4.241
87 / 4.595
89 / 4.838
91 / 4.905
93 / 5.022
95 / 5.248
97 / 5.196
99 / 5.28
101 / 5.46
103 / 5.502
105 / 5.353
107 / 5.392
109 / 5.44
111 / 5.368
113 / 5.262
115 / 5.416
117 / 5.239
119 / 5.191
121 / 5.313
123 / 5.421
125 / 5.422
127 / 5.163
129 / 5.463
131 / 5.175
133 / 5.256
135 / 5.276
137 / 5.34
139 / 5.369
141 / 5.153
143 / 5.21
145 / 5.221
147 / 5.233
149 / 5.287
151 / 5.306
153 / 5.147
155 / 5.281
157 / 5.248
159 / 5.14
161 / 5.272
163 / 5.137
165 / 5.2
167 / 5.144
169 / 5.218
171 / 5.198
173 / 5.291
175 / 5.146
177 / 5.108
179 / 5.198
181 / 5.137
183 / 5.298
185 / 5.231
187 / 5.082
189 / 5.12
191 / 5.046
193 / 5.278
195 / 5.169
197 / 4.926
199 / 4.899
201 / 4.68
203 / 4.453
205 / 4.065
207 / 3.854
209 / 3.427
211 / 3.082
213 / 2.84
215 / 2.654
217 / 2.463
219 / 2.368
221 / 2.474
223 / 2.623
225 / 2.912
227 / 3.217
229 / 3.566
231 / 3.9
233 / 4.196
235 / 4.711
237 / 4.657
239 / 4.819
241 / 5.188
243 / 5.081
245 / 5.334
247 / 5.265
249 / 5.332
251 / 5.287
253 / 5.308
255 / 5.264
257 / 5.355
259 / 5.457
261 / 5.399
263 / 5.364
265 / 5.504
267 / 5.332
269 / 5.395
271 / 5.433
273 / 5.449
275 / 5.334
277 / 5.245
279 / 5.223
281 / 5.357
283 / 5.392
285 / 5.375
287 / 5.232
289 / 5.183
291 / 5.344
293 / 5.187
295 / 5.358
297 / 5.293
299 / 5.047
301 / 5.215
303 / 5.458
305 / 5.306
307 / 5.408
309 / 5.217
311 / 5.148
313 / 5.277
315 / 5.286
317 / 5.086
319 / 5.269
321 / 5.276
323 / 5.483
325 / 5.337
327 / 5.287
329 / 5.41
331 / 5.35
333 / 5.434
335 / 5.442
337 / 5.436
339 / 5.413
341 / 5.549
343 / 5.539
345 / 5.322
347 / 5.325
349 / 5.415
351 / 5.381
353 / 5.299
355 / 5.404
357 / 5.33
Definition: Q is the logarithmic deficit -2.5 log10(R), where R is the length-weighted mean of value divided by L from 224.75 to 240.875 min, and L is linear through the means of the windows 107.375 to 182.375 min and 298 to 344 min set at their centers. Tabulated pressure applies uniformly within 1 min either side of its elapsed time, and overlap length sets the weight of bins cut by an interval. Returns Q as 0.27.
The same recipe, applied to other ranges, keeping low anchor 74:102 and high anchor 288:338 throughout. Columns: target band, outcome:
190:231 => 0.31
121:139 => -0.14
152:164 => -0.09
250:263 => -0.05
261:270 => -0.05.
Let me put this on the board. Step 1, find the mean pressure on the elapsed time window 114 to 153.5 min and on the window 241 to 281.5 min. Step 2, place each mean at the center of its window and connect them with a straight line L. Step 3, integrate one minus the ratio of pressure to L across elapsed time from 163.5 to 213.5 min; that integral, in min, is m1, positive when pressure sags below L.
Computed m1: 4.9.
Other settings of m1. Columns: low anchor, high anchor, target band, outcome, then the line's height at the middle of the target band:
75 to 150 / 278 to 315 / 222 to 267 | 4.2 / 5.21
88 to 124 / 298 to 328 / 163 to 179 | 0.3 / 5.27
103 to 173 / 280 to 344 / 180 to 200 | 0.6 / 5.29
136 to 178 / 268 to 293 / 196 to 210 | 2.5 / 5.26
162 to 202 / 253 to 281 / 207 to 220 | 5.8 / 5.21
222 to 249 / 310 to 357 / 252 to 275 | -3.9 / 4.61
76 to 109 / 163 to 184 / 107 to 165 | -3.2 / 5.01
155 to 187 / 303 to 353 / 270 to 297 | 0.0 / 5.31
